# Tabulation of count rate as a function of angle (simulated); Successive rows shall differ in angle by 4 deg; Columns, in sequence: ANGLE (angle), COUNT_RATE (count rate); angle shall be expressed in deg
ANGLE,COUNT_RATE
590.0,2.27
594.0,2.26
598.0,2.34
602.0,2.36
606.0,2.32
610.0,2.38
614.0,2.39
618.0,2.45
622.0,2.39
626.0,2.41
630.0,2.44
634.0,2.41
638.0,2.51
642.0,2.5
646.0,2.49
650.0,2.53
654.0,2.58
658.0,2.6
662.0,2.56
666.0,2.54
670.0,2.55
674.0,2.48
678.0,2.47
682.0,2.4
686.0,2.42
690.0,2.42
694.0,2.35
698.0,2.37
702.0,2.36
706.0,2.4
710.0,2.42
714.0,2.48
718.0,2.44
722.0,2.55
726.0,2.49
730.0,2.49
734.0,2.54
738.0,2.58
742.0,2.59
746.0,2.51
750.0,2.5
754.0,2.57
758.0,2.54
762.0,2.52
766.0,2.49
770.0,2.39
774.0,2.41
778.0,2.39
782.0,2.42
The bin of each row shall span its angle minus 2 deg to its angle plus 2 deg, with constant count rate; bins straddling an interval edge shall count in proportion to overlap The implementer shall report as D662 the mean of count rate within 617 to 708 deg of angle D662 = 2.46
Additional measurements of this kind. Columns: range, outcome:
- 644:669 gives 2.55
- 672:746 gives 2.46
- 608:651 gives 2.44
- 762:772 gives 2.46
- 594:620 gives 2.36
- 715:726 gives 2.49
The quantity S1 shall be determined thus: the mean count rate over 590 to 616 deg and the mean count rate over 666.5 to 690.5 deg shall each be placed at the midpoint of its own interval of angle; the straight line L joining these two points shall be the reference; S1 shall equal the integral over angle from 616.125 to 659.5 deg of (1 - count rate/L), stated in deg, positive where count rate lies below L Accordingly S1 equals -1.6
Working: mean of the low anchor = 2.34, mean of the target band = 2.48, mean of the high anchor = 2.46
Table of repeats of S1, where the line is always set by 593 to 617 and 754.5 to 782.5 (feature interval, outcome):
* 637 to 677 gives -2.5 deg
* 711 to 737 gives -0.7 deg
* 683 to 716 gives 0.1 deg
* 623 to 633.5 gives -0.2 deg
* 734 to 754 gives -0.9 deg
